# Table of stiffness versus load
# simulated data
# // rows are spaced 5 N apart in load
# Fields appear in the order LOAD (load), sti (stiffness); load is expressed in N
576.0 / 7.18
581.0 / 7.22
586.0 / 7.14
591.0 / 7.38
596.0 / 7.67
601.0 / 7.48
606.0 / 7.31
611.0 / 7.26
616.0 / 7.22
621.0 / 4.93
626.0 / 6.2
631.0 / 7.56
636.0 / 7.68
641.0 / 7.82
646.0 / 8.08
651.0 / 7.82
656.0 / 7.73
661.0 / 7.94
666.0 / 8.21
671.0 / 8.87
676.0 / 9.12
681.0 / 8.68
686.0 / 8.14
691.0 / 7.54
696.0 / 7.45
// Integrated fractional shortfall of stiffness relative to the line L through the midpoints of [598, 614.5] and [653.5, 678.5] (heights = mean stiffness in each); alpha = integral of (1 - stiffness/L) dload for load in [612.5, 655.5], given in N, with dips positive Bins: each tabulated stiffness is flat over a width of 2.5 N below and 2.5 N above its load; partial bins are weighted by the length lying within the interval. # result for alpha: 3.6 N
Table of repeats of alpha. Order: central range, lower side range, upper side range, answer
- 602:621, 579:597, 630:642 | 1.34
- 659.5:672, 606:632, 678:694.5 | -1.05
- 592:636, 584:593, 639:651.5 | 3.15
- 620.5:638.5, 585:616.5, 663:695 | 2.25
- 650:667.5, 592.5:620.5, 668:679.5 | 1.29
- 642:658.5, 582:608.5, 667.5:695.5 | 0.31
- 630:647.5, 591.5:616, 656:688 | 0.33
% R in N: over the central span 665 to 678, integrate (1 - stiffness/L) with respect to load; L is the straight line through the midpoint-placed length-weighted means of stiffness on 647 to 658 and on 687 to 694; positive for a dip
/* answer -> -1.7 N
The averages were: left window 7.82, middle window 8.78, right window 7.66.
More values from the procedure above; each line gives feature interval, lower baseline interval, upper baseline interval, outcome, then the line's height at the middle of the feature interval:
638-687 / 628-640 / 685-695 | -3.7 N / 7.66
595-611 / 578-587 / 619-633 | -1.7 N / 6.74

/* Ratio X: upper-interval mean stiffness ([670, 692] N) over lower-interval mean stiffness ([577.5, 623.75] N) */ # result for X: 1.20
